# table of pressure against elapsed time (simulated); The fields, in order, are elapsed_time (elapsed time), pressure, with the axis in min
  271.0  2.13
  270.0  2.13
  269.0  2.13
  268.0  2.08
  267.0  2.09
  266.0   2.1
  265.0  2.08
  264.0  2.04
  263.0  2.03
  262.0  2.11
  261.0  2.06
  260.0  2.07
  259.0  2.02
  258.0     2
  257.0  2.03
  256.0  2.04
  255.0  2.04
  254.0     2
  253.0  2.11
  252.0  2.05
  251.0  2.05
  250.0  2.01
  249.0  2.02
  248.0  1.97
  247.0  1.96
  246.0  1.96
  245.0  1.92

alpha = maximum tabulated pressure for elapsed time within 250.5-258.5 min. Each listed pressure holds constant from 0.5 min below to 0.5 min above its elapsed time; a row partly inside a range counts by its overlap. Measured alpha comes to 2.11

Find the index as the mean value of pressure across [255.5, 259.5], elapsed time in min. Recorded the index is 2.02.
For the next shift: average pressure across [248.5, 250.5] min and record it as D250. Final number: 2.01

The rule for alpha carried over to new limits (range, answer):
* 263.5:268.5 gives 2.1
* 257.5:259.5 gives 2.02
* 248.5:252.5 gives 2.05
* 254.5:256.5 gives 2.04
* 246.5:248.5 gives 1.97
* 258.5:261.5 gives 2.07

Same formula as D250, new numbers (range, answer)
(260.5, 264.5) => 2.06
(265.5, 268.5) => 2.09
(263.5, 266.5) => 2.07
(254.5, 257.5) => 2.04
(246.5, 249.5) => 1.98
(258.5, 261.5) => 2.05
